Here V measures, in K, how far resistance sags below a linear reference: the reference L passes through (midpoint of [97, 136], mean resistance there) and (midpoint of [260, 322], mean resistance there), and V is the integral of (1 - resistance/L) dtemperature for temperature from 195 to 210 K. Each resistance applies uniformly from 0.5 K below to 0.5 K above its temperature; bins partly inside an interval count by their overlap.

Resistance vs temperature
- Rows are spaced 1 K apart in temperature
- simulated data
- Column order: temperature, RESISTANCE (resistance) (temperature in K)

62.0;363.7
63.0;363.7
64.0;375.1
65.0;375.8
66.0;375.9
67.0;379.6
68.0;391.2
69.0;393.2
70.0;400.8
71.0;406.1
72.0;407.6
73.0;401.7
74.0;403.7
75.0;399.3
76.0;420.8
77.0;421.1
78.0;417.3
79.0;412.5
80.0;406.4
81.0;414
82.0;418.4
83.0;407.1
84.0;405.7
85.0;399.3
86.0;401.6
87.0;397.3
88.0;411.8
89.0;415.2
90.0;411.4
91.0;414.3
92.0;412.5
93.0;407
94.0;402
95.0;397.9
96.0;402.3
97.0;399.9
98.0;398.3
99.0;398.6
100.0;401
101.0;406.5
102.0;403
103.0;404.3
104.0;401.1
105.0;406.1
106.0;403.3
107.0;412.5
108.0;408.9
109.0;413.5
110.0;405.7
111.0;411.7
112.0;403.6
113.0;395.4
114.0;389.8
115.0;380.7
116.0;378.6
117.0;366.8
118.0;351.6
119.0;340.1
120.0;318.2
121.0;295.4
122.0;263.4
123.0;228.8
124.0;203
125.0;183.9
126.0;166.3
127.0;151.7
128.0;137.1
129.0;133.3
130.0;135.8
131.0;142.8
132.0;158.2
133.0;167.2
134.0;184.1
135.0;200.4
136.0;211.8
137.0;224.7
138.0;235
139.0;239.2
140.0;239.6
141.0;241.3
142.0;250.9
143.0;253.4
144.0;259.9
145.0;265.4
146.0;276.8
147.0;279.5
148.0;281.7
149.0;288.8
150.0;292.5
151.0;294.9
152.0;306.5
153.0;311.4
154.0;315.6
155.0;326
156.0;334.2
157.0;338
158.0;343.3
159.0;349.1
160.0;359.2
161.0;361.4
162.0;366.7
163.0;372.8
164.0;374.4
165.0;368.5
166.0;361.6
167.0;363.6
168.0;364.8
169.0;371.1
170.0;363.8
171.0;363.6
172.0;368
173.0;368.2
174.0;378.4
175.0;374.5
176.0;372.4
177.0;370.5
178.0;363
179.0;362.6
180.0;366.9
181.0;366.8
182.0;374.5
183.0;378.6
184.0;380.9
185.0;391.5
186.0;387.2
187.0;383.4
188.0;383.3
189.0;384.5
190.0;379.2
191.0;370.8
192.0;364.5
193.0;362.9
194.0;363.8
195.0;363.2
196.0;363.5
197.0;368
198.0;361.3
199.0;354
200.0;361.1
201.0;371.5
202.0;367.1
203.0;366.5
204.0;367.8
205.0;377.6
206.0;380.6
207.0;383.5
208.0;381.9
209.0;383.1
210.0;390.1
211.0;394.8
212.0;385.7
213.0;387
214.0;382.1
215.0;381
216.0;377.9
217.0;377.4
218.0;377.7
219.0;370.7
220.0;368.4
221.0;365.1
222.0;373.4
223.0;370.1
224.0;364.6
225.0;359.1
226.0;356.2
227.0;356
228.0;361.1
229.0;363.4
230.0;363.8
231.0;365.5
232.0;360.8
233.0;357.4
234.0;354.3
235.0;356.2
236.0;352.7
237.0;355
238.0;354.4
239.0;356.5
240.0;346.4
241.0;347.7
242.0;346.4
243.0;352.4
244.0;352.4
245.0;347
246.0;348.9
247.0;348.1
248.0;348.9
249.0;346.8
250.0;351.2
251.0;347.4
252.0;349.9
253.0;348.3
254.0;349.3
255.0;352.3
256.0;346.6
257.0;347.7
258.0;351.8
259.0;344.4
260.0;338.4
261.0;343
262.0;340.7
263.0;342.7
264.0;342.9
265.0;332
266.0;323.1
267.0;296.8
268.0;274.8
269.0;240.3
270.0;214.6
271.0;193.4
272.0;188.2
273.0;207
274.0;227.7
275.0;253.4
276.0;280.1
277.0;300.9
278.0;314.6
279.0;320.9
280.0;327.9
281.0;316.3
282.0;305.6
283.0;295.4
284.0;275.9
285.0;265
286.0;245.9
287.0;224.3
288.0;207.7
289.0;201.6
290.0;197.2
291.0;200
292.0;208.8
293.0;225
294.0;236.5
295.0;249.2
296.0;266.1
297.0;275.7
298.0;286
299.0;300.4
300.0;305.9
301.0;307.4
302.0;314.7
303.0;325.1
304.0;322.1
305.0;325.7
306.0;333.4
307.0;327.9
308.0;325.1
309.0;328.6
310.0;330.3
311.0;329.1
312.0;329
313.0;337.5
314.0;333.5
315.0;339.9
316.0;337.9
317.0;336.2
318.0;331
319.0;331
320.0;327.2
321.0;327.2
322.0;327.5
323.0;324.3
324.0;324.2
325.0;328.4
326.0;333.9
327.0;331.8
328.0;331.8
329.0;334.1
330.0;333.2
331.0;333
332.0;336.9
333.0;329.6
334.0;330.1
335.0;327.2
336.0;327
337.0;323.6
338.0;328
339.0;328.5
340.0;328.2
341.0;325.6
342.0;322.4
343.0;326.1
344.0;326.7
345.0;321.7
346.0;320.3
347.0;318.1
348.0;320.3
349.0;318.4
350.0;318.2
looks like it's -3.56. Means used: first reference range 309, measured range 371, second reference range 290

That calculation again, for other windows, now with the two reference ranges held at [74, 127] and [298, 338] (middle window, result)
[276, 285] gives 0.9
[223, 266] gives -0.8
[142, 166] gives 3.1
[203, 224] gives -1.6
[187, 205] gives -0.7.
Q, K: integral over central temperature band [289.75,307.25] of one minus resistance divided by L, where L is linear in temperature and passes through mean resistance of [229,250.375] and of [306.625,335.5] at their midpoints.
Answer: 3.0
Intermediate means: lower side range 353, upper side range 331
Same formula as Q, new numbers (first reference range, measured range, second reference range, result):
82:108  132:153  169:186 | 7.4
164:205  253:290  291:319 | 3.9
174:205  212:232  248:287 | -1.6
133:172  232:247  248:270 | -1.2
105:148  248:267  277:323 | -3.4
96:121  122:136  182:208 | 7.7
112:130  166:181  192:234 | -1.7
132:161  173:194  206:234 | -3.3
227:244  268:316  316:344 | 8.6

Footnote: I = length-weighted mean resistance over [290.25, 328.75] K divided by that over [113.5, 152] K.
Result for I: 1.24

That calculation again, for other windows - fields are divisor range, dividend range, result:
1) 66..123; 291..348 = 0.80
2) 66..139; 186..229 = 1.07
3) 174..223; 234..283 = 0.86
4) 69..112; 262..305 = 0.67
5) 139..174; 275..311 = 0.88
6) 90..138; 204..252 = 1.14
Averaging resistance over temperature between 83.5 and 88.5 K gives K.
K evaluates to 403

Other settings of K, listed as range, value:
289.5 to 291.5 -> 199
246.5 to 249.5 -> 348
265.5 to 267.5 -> 310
